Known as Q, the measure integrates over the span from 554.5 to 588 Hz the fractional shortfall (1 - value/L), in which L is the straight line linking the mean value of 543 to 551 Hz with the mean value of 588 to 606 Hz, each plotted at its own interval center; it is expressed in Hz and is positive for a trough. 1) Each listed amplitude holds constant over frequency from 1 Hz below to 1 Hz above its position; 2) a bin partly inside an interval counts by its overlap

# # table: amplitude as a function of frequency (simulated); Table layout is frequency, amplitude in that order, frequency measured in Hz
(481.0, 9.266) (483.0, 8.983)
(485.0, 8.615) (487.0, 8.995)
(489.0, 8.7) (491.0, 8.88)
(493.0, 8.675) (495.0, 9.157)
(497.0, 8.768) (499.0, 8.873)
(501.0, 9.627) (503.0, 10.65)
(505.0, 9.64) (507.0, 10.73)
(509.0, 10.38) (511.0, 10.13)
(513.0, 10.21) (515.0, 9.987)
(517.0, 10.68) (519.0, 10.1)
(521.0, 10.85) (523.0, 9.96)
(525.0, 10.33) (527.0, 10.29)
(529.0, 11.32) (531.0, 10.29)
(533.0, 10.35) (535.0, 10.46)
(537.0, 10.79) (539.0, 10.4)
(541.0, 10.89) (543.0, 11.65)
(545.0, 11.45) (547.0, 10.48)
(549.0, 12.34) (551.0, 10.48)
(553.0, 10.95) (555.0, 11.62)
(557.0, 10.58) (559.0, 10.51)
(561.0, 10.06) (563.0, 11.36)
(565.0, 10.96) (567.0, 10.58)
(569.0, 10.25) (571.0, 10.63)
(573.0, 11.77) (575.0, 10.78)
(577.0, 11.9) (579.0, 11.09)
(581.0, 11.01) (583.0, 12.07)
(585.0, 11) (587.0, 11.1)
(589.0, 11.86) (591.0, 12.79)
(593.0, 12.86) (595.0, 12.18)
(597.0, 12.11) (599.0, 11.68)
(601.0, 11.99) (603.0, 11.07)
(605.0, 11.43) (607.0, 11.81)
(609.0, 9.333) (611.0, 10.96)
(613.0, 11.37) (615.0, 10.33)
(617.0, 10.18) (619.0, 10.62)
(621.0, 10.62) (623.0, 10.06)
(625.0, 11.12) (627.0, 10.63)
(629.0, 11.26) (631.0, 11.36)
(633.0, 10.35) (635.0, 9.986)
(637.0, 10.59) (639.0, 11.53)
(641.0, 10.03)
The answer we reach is 1.9 Hz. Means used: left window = 11.3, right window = 12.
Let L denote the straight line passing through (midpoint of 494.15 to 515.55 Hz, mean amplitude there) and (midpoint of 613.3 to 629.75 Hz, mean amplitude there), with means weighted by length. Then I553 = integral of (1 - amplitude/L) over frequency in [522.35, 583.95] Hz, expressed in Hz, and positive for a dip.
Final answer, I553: -4.4 Hz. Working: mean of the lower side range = 9.83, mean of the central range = 10.9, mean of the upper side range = 10.6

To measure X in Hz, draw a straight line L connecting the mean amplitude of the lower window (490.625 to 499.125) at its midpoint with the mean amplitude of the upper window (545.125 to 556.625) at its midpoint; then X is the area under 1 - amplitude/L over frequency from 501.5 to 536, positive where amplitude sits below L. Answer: -1.86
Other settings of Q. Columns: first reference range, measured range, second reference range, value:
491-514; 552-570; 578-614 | 0.1 Hz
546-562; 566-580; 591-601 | 0.6 Hz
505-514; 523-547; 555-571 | -0.5 Hz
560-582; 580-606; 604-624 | -2.3 Hz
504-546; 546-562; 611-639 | -0.5 Hz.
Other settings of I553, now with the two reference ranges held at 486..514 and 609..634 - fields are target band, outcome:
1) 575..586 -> -1.14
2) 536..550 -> -1.70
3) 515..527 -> -0.76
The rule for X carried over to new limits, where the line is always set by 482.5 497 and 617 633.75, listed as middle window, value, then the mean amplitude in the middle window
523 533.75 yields -1.24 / 10.5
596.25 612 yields -1.30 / 11.3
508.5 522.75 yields -1.71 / 10.3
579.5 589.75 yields -1.23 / 11.4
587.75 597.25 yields -1.92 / 12.3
